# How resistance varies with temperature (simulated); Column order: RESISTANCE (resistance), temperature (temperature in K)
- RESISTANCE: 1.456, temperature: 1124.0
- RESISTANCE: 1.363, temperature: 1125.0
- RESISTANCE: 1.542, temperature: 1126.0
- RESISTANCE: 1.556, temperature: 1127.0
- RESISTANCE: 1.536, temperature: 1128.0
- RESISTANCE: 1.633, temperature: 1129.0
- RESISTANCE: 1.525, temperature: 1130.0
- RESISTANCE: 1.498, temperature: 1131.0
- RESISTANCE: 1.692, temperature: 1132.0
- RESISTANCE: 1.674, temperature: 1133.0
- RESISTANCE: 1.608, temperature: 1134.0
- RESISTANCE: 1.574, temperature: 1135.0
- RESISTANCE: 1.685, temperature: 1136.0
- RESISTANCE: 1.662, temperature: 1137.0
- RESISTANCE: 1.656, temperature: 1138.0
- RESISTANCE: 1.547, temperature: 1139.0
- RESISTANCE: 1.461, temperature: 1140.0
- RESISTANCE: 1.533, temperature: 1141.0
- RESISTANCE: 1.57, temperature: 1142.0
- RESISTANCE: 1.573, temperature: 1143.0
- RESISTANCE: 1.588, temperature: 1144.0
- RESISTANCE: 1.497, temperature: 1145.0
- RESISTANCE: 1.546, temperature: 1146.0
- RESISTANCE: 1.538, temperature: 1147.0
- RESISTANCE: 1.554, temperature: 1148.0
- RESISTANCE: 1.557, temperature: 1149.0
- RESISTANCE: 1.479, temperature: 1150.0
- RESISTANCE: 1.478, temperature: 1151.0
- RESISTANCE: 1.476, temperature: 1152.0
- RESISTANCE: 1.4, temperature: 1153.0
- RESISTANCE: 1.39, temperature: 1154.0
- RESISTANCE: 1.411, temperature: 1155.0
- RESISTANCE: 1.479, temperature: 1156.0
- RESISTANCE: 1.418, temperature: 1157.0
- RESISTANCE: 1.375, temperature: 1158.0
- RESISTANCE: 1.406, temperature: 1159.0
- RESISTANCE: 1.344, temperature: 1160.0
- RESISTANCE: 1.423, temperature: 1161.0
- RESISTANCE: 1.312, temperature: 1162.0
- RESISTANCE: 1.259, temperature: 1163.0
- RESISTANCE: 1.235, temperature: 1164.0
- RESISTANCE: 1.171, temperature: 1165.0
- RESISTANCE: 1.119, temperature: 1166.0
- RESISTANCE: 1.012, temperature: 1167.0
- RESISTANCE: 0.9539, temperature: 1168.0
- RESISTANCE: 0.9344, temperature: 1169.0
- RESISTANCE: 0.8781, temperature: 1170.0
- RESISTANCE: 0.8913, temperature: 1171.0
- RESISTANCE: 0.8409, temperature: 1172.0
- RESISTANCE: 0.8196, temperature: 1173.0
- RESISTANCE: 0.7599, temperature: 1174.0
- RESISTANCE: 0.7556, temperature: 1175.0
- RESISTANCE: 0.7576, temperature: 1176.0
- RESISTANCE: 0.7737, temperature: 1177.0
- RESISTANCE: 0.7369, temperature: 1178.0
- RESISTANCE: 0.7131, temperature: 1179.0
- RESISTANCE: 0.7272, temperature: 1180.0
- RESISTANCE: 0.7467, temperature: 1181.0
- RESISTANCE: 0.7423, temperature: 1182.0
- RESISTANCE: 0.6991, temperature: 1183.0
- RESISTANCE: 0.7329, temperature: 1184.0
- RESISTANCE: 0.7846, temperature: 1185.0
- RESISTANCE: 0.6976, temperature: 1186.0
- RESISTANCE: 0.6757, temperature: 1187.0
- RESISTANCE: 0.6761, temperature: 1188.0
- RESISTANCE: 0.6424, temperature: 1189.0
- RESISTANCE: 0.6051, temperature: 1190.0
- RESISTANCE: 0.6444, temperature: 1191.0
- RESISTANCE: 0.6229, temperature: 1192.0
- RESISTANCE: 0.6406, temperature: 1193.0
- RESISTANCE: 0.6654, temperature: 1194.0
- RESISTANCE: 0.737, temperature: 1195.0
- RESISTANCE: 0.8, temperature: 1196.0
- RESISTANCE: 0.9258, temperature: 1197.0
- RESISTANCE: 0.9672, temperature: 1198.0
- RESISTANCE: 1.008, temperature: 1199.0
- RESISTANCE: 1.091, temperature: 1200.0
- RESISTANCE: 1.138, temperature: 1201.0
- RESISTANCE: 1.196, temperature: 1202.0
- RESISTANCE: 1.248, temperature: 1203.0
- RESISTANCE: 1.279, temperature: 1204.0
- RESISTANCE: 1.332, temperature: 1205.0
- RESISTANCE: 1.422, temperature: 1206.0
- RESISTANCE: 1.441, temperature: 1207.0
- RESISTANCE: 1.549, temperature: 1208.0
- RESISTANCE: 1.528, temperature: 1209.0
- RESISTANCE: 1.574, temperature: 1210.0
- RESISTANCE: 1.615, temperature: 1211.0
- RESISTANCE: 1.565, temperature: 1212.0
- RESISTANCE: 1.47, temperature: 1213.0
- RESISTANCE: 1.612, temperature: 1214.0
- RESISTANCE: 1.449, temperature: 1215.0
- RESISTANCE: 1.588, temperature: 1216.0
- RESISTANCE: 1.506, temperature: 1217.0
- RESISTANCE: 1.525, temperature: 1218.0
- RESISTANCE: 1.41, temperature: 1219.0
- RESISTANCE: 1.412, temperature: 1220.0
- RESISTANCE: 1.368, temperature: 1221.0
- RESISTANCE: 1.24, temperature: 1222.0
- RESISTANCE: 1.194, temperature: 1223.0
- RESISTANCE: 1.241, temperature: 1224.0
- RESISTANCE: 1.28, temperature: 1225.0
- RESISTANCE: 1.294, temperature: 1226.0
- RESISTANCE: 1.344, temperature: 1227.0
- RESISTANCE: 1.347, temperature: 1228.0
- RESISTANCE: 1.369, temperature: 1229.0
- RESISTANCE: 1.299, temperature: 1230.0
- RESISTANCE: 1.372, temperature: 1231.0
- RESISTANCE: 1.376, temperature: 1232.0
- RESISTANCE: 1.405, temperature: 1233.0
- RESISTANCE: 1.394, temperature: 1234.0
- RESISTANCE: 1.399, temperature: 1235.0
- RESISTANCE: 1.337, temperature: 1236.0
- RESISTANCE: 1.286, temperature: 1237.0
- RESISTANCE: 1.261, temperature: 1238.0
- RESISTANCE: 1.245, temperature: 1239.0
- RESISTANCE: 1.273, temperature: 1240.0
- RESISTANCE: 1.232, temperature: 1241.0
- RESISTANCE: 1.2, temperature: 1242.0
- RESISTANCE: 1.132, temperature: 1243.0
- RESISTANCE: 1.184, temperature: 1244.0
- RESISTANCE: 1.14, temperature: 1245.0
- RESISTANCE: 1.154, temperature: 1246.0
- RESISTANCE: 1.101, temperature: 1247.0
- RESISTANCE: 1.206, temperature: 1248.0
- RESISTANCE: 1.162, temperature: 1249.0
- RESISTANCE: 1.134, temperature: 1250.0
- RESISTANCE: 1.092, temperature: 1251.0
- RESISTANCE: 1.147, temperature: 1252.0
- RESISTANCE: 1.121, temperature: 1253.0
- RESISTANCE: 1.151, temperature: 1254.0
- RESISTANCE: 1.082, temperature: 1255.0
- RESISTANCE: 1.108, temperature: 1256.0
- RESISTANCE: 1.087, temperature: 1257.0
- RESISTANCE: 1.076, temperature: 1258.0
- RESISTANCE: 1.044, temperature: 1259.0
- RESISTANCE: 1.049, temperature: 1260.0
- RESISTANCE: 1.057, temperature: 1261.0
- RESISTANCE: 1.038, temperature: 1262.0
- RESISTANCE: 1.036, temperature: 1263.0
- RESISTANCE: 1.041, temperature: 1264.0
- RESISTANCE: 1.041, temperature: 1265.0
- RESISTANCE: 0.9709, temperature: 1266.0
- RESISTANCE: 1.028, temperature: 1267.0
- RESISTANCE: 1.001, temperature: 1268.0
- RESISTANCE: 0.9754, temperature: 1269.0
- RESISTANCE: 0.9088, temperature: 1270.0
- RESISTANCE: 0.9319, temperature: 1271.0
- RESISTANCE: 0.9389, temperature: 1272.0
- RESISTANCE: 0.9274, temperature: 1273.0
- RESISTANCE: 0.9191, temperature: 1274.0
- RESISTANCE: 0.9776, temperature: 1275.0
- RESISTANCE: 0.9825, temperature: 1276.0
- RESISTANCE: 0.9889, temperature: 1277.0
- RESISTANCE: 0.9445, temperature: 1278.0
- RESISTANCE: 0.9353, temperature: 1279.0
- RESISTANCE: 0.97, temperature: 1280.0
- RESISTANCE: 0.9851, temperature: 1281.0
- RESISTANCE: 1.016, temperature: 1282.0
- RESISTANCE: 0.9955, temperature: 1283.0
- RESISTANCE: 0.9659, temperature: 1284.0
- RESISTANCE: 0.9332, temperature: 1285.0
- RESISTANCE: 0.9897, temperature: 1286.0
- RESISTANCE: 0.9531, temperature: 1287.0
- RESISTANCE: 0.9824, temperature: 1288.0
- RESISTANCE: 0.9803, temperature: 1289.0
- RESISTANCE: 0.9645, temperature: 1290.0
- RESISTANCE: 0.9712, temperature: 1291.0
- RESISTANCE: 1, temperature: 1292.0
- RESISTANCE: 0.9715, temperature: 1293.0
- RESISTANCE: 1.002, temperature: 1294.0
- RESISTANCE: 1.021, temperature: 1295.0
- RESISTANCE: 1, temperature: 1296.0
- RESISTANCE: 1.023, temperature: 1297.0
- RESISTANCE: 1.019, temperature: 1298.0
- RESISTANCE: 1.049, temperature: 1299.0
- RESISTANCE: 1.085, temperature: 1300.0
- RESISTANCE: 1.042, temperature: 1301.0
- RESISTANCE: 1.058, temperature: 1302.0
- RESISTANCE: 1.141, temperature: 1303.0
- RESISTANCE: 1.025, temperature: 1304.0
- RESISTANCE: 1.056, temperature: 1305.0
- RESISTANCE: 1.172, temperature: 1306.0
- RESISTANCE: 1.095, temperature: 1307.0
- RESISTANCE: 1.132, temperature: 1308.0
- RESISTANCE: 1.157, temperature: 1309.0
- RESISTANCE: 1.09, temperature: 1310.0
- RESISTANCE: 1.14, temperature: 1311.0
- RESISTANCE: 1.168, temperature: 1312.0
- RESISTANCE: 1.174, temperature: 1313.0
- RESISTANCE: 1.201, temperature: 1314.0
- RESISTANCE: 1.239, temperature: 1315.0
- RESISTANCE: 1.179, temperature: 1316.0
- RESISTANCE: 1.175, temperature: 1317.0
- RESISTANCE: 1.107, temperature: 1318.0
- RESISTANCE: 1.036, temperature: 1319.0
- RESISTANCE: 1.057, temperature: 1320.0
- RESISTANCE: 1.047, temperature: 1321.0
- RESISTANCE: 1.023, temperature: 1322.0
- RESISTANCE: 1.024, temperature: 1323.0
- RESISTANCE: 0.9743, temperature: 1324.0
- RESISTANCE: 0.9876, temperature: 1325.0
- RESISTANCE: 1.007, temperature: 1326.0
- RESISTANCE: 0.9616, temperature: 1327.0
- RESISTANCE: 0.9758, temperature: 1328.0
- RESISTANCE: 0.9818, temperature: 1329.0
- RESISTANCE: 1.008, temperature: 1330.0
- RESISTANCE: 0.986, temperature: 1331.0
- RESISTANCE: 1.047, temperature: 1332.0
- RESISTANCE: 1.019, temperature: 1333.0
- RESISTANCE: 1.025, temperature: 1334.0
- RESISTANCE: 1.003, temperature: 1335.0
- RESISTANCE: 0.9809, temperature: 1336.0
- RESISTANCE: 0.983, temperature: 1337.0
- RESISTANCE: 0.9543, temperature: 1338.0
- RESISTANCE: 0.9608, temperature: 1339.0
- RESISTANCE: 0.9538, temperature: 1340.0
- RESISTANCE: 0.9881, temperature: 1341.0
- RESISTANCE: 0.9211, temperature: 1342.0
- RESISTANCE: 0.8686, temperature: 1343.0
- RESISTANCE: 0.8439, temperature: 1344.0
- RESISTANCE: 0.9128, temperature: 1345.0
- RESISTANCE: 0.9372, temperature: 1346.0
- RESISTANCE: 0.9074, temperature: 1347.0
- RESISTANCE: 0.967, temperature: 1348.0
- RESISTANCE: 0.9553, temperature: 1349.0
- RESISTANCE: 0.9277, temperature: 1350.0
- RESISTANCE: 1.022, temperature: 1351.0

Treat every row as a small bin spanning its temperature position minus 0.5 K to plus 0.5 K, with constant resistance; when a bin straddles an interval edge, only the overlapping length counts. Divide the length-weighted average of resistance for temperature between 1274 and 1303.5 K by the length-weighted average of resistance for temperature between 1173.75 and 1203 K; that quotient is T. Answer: 1.26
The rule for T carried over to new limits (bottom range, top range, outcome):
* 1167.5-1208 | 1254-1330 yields 1.18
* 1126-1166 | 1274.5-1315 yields 0.70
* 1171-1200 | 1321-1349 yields 1.29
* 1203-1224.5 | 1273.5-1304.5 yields 0.69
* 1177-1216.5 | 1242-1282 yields 1.02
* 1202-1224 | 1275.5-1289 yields 0.68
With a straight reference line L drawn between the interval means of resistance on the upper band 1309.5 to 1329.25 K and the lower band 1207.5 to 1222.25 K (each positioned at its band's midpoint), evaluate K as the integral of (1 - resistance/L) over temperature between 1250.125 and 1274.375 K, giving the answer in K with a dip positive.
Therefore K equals 5.09 K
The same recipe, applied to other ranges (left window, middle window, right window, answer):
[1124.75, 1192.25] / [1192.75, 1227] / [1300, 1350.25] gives -3.7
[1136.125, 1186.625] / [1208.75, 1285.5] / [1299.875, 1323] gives -2.8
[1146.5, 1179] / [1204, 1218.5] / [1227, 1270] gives -4.1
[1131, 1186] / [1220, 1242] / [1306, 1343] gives -3.0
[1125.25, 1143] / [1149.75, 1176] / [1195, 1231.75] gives 5.5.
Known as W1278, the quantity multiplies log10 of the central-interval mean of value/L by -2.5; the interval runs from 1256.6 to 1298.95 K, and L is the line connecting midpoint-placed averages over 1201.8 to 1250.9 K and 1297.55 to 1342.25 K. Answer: 0.19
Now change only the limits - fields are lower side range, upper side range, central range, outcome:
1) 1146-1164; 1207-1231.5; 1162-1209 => 0.470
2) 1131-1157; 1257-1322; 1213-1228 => -0.094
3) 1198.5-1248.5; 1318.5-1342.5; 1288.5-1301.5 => 0.100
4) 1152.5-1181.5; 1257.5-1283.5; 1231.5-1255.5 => -0.200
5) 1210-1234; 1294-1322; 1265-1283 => 0.251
